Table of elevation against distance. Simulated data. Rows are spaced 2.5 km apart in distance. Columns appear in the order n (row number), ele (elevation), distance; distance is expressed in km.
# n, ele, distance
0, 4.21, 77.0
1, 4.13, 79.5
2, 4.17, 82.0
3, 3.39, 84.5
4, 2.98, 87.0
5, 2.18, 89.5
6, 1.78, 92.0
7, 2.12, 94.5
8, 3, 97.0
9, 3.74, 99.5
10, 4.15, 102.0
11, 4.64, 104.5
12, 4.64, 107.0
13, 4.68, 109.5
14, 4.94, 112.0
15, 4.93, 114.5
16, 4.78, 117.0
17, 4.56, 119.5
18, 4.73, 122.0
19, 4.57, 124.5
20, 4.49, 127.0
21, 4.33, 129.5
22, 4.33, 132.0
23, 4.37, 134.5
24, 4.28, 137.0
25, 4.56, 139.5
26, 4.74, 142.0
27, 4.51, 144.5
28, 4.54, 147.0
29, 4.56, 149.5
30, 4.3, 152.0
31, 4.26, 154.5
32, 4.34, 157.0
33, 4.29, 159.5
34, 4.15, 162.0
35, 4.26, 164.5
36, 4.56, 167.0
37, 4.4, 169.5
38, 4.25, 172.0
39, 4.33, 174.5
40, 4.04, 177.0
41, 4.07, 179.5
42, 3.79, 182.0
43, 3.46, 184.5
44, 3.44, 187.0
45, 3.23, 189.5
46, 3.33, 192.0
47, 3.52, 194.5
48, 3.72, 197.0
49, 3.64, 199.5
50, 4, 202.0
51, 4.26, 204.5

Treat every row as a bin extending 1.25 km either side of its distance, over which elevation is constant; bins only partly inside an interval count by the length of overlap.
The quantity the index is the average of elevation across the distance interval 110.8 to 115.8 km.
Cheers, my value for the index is 4.93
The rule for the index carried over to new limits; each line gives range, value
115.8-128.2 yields 4.63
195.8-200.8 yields 3.68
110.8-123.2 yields 4.79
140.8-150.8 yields 4.59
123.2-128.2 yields 4.53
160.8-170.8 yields 4.34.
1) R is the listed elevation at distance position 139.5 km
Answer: 4.56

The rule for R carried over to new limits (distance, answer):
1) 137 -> 4.28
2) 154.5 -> 4.26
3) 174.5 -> 4.33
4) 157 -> 4.34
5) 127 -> 4.49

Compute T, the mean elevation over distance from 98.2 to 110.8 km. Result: 4.37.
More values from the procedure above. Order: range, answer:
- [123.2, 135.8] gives 4.42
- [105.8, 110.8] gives 4.66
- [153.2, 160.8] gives 4.3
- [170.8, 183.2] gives 4.1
